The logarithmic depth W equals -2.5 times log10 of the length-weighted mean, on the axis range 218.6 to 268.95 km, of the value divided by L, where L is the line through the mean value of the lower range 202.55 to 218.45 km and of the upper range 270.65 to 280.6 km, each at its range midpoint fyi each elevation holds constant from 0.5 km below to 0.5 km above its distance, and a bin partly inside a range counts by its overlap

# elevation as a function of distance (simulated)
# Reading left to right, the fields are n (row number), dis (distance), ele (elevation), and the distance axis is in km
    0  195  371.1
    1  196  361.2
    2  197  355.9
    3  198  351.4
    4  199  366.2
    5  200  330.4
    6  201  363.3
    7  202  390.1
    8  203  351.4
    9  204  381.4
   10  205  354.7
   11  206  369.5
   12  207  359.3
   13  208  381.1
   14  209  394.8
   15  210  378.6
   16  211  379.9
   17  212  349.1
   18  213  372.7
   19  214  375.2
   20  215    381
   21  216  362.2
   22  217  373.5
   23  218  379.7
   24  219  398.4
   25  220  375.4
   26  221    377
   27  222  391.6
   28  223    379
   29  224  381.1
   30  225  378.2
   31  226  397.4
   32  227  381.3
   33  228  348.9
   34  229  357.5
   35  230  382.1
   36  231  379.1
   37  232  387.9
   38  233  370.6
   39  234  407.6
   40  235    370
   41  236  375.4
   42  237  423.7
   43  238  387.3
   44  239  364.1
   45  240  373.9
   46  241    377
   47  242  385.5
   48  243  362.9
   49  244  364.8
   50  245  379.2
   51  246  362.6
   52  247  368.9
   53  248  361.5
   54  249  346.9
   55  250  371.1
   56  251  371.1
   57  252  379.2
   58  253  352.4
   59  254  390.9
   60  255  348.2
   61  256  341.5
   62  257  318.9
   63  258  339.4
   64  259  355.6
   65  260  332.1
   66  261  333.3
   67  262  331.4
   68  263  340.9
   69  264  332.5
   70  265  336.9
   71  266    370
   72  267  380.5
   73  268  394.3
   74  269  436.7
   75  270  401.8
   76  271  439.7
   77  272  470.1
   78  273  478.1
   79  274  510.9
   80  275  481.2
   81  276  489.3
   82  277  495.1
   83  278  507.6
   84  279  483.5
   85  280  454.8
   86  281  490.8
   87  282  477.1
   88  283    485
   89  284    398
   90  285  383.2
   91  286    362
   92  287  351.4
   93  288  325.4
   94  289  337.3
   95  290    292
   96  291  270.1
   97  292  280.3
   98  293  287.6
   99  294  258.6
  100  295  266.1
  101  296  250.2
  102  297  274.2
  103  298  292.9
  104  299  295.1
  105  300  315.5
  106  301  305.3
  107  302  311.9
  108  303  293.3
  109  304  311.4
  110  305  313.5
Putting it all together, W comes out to 0.16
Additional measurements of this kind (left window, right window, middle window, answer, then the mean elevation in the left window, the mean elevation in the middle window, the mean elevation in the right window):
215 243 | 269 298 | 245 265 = 0.10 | 380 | 352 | 392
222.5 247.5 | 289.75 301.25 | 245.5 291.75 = -0.21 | 378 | 390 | 282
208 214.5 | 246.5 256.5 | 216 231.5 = -0.02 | 376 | 378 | 363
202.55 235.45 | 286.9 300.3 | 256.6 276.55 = -0.23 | 376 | 394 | 291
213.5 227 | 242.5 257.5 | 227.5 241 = -0.02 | 381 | 379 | 361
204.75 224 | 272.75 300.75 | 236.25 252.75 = 0.01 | 376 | 373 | 377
